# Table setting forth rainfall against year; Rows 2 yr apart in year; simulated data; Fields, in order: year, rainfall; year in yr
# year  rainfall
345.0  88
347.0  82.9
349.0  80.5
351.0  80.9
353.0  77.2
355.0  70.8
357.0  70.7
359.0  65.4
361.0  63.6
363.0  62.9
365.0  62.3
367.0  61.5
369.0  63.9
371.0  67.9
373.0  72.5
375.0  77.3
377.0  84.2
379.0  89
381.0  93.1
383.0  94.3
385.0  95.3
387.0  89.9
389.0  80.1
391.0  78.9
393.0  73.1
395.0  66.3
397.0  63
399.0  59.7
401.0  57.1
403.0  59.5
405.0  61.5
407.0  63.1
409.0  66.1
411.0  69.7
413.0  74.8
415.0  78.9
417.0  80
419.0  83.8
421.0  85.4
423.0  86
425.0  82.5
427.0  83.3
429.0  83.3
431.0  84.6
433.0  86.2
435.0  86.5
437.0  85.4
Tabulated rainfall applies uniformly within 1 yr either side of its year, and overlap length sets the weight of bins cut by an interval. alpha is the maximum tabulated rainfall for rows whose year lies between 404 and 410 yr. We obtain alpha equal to 66.1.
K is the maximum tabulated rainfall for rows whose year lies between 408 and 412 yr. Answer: 69.7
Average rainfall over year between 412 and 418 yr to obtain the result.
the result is 77.9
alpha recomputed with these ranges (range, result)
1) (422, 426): 86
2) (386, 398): 89.9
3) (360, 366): 63.6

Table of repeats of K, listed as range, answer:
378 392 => 95.3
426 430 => 83.3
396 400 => 63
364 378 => 84.2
